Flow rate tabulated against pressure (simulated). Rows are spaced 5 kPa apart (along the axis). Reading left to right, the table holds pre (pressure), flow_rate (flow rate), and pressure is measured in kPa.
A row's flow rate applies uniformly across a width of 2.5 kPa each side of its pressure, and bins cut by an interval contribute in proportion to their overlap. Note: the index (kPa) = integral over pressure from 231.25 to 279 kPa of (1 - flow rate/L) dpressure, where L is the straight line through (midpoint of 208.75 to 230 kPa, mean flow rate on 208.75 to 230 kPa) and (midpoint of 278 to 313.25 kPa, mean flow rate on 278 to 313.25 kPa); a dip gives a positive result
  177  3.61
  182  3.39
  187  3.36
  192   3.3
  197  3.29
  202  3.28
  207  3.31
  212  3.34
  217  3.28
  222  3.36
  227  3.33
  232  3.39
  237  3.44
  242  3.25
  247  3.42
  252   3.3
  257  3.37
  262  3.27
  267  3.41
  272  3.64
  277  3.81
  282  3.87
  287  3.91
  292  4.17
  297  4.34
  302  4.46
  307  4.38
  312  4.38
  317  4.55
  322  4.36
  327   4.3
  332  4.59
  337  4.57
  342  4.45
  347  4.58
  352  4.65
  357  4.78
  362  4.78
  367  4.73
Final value 3.88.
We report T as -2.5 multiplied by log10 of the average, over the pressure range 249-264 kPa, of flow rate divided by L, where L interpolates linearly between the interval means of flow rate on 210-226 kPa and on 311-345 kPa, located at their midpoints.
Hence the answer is 0.13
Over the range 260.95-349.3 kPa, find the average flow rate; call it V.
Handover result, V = 4.18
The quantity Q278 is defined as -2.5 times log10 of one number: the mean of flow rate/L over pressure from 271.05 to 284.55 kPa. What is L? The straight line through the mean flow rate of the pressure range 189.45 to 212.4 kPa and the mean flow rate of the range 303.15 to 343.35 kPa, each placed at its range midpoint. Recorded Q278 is 0.06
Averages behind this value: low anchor 3.3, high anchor 4.45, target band 3.79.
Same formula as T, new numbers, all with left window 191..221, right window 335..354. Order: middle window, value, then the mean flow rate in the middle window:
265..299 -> 0.03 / 3.88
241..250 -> 0.10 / 3.35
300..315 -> -0.05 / 4.41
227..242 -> 0.06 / 3.37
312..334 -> -0.02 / 4.44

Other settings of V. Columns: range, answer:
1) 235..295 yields 3.58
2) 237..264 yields 3.33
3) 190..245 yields 3.33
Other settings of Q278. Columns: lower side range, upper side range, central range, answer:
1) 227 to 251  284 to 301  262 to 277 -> 0.086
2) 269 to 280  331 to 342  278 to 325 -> -0.046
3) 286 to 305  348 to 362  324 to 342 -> 0.015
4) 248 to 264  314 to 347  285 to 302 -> -0.076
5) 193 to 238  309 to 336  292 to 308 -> -0.038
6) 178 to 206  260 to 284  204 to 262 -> 0.042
